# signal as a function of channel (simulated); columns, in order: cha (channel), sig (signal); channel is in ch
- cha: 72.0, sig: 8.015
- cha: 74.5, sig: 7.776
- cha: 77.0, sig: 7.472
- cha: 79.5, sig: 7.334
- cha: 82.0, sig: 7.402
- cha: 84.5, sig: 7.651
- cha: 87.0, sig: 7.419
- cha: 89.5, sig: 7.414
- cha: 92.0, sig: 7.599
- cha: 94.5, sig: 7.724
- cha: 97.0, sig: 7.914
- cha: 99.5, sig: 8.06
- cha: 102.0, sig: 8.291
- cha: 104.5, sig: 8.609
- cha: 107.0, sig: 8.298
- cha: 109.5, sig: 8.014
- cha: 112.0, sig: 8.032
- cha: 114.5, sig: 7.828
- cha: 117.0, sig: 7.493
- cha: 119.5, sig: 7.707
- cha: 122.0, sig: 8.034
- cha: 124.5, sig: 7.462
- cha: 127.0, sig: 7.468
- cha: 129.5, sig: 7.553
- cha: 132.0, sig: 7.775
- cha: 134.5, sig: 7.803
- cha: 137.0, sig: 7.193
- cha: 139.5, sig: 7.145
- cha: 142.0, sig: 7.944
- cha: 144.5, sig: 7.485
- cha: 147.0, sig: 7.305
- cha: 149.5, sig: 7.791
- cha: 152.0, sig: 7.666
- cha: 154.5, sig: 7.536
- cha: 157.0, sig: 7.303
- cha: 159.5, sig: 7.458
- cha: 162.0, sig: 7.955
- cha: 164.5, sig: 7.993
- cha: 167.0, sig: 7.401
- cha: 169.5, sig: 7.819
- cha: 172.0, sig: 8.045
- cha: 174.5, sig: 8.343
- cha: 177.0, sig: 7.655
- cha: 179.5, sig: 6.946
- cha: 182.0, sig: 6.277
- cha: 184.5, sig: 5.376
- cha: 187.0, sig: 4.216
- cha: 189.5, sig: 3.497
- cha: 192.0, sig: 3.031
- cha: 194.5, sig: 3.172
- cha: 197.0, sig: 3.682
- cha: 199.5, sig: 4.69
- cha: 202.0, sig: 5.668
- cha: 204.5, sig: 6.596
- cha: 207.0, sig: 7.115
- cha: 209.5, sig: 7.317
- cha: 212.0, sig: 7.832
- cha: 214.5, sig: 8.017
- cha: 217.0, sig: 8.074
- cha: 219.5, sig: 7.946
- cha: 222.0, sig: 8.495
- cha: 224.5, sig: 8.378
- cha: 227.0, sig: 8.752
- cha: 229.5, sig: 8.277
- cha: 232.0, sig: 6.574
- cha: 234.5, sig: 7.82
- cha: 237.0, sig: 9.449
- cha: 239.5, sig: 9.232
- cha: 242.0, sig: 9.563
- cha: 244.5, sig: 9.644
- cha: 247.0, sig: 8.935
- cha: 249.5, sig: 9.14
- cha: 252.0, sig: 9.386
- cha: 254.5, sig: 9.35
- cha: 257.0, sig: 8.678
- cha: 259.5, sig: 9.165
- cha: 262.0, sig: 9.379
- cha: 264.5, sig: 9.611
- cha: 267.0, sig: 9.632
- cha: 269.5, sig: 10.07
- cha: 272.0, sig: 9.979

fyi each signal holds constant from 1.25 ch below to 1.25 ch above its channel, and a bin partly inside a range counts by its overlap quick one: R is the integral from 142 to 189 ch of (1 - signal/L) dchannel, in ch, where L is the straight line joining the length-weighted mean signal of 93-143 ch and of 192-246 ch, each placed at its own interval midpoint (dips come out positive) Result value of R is 2.4 ch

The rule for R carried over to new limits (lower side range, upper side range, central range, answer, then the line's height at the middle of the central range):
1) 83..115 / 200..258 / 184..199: 8.0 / 8.13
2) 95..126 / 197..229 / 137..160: 0.6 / 7.71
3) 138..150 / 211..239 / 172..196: 7.1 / 7.84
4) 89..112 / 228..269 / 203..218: 2.2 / 8.75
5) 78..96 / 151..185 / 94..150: -2.2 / 7.49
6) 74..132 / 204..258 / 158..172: 0.6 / 8.08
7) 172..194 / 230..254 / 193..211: 3.5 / 6.73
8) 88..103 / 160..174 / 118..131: 0.3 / 7.83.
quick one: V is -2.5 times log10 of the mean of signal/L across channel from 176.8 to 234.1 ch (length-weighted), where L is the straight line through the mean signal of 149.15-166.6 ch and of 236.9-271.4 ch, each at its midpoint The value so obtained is 0.31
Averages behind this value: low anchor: 7.65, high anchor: 9.38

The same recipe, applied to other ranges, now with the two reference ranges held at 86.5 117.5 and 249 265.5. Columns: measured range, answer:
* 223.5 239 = 0.097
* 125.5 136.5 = 0.076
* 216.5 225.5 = 0.089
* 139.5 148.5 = 0.104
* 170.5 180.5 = 0.103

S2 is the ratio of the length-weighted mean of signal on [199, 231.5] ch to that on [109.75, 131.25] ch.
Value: 0.97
